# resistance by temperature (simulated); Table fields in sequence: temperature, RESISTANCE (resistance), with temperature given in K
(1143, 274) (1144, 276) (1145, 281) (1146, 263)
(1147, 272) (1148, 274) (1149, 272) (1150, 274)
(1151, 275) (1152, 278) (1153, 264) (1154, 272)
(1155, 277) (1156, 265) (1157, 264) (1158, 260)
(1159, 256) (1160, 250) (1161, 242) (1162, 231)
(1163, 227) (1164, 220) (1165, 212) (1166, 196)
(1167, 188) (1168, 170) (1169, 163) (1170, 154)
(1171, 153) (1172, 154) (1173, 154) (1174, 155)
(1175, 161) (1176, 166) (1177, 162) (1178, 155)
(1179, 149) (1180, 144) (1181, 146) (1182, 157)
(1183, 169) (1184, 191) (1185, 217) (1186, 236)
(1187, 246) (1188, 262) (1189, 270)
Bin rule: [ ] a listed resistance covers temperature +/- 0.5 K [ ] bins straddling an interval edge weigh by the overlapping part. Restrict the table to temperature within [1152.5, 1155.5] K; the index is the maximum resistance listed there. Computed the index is 277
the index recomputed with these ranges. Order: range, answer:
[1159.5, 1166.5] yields 250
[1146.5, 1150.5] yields 274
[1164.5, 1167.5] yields 212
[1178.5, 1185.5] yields 217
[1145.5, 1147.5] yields 272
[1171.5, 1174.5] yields 155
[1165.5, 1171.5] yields 196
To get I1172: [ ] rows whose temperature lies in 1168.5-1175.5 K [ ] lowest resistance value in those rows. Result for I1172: 153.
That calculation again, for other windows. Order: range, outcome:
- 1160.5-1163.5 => 227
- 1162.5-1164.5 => 220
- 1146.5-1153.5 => 264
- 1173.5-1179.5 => 149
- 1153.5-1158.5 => 260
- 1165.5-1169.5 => 163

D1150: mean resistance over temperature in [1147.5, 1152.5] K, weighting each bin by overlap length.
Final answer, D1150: 275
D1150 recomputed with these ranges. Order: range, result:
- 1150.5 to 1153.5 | 272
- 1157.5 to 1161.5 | 252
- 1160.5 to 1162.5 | 236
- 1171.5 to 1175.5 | 156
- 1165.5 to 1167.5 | 192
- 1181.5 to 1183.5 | 163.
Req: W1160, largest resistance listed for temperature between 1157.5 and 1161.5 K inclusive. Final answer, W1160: 260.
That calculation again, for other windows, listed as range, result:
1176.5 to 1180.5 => 162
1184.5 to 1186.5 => 236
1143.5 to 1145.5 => 281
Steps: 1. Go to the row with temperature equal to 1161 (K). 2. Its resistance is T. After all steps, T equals 242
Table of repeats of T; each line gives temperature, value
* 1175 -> 161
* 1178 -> 155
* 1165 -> 212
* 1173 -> 154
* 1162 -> 231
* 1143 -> 274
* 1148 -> 274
